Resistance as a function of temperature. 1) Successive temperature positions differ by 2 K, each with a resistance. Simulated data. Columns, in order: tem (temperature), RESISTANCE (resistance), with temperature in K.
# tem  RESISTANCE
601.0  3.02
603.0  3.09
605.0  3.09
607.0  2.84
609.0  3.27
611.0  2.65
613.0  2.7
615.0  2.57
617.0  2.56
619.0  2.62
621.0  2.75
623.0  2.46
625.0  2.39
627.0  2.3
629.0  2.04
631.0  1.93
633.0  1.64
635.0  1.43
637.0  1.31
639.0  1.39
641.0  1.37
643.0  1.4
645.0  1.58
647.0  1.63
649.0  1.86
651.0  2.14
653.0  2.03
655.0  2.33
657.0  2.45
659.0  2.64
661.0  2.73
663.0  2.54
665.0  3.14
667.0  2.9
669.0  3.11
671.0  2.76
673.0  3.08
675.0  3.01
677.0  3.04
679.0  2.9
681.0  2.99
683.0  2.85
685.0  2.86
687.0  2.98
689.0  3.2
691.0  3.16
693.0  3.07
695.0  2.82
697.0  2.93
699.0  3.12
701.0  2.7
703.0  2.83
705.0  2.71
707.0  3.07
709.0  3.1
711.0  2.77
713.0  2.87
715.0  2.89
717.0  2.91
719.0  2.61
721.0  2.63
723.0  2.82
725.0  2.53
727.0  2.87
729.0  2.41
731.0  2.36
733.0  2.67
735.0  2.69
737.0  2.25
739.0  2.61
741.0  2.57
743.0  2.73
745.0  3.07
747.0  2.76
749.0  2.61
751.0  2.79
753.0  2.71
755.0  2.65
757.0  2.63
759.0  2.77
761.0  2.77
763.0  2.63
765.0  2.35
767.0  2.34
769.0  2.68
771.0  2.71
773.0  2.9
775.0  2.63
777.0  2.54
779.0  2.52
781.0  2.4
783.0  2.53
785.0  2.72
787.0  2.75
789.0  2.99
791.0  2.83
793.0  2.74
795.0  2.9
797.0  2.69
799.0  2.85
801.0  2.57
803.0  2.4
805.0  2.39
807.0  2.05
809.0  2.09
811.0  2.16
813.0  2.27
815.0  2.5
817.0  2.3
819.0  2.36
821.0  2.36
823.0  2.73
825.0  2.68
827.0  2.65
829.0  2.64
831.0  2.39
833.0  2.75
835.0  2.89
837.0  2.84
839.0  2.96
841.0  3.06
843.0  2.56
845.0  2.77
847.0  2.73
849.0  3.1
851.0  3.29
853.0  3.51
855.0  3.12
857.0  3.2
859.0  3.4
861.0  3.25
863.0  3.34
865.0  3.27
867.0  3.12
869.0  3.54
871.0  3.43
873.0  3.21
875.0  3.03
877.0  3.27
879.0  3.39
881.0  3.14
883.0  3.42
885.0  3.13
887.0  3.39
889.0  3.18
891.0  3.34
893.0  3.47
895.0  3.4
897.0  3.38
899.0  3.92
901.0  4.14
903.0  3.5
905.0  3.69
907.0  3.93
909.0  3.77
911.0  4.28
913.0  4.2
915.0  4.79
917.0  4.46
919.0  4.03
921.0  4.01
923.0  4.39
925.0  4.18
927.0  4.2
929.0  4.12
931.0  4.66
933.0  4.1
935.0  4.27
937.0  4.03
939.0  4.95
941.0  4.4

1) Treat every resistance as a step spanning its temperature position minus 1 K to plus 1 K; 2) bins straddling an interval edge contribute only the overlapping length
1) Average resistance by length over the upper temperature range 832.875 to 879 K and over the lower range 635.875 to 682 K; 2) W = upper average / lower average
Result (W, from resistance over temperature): 1.33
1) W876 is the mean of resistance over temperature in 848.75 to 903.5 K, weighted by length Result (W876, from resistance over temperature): 3.35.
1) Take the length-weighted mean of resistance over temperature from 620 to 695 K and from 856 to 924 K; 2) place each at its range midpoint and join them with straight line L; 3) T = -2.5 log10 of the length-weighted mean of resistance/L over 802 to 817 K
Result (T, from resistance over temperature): 0.37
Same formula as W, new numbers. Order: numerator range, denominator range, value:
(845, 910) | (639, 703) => 1.29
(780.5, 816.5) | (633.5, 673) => 1.18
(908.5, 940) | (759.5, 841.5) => 1.65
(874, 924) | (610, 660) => 1.78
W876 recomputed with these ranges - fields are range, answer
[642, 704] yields 2.67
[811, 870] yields 2.87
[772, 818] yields 2.55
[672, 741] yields 2.83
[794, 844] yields 2.56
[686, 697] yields 3.04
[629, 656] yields 1.71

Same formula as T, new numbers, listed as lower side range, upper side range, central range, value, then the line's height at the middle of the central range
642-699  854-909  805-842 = 0.25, 3.2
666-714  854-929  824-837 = 0.27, 3.42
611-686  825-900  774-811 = 0.12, 2.89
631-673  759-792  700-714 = -0.21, 2.36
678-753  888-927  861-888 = 0.13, 3.72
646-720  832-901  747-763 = 0.09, 2.95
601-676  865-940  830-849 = 0.23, 3.45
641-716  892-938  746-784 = 0.21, 3.18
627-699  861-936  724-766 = 0.10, 2.89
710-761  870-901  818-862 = 0.10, 3.16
